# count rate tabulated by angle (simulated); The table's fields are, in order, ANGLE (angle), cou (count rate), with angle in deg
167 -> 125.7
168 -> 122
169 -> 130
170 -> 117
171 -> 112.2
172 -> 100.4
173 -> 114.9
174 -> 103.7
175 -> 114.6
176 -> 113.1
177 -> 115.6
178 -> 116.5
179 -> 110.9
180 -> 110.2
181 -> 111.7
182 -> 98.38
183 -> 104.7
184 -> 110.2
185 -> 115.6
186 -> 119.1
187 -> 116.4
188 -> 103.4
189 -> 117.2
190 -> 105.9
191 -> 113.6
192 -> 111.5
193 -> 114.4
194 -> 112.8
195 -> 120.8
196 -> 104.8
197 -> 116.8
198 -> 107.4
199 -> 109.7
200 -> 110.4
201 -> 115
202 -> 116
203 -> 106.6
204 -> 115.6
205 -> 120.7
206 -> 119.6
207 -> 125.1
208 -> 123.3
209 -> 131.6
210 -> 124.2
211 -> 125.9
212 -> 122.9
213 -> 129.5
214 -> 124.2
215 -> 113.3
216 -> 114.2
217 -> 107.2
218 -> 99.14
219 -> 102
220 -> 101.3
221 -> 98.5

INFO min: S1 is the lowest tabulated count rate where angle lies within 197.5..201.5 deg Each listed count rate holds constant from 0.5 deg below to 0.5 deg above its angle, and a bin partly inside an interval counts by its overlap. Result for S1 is 107.4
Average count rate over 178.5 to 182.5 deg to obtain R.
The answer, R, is 108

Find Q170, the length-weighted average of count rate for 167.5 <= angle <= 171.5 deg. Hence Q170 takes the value 120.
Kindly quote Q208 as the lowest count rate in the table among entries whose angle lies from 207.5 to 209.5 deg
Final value 123.3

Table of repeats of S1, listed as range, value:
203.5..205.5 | 115.6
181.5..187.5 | 98.38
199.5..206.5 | 106.6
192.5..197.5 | 104.8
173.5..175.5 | 103.7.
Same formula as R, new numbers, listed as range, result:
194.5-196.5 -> 113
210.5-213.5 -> 126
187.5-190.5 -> 109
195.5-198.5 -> 110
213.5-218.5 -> 112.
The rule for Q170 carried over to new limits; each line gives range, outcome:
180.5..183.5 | 105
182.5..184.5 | 107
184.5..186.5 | 117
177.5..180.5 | 113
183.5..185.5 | 113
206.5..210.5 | 126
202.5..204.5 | 111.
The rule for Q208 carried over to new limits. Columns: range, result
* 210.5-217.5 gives 107.2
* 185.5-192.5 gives 103.4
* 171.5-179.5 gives 100.4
